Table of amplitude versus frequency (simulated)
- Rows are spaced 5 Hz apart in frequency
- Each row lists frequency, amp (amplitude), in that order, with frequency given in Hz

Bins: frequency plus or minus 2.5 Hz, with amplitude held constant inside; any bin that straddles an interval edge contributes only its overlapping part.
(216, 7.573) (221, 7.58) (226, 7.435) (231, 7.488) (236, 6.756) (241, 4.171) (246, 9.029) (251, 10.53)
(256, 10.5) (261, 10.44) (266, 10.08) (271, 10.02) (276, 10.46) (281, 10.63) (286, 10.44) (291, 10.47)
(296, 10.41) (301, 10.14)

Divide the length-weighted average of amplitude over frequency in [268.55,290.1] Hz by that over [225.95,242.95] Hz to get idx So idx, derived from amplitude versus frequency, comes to 1.6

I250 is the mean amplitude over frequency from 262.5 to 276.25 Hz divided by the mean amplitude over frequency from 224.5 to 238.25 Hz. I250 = 1.41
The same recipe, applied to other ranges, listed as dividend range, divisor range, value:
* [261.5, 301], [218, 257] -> 1.32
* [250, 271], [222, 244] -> 1.57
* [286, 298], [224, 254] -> 1.37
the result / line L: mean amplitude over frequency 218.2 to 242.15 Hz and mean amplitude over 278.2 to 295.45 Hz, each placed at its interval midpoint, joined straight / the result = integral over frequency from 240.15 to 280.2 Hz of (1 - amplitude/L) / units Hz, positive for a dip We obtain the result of -4.0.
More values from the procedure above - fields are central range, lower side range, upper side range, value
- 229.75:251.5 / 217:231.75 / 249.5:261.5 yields 4.2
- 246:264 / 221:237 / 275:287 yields -2.7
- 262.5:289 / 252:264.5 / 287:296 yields 0.3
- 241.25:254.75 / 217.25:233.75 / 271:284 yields -0.1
